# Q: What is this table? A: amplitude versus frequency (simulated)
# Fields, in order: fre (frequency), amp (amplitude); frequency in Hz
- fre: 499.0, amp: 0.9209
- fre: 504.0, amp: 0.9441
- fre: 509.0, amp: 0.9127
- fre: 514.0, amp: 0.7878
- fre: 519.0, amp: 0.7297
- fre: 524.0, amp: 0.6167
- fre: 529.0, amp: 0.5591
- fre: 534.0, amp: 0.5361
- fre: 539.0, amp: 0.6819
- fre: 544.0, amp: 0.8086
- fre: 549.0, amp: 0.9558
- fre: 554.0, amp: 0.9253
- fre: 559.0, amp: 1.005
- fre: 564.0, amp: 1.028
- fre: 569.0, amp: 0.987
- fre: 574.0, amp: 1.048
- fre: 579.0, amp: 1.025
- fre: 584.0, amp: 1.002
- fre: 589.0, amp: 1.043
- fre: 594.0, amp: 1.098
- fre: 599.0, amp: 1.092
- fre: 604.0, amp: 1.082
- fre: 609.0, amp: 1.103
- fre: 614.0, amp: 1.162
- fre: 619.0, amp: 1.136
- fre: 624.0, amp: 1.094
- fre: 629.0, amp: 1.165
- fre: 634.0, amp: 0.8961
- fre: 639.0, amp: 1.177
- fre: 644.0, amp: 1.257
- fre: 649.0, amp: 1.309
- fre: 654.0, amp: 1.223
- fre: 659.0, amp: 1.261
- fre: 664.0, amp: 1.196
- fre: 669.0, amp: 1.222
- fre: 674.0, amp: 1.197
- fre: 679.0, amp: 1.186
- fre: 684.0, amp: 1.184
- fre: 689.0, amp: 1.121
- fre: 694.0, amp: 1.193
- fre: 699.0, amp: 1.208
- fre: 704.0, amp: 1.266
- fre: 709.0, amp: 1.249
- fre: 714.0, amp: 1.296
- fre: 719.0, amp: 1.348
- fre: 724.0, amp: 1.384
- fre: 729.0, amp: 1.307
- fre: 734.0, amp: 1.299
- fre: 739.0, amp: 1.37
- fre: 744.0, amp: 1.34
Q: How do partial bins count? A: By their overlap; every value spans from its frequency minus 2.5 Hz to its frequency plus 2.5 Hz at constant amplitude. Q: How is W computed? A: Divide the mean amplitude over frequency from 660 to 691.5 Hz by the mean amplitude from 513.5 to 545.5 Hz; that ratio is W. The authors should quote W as 1.79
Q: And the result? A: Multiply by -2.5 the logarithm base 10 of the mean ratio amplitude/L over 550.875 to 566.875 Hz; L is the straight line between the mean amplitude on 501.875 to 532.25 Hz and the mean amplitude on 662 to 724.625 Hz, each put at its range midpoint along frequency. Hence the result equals -0.14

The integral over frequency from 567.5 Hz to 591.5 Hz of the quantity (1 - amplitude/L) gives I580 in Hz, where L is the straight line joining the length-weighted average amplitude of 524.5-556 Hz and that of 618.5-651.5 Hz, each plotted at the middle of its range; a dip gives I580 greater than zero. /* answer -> -3.1 Hz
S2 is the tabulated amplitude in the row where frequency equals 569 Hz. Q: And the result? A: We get 0.987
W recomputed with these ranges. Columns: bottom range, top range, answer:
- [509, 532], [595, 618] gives 1.60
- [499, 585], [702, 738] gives 1.53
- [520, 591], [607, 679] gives 1.35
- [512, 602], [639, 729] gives 1.40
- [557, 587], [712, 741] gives 1.31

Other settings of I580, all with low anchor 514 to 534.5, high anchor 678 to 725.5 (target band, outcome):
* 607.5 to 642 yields -4.51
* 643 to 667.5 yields -3.72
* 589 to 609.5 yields -4.42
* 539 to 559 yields -4.37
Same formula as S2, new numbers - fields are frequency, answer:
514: 0.7878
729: 1.307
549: 0.9558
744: 1.34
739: 1.37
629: 1.165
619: 1.136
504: 0.9441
